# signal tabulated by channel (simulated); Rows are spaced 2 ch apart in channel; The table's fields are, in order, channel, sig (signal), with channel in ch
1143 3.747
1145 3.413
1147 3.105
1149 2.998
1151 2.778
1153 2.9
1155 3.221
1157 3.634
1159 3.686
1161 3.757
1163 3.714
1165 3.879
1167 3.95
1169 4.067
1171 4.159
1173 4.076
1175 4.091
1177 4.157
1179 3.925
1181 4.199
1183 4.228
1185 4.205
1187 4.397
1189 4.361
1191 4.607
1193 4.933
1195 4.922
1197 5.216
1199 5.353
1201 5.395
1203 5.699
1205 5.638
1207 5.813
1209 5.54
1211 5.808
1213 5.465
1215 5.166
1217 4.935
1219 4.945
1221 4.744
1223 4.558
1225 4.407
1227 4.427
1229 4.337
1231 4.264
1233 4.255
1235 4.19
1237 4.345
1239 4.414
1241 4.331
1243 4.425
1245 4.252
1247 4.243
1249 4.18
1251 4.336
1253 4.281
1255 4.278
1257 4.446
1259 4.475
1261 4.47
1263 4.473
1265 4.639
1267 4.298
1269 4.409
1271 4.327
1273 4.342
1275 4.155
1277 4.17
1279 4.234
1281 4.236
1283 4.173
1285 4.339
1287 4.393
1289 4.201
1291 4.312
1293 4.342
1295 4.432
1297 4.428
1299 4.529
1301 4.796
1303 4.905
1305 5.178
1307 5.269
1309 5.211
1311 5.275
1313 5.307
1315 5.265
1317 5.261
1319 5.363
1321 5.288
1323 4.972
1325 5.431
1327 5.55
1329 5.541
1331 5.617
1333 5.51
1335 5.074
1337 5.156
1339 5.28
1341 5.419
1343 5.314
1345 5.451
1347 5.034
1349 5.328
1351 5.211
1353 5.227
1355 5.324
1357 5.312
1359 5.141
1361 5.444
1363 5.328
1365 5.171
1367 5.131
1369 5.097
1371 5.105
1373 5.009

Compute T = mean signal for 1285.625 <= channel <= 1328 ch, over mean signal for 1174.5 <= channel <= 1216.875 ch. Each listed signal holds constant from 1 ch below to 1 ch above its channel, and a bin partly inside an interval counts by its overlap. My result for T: 1.00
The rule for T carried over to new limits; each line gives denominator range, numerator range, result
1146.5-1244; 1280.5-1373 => 1.15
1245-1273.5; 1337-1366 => 1.21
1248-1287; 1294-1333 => 1.19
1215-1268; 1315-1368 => 1.20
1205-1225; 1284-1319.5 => 0.93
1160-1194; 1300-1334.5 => 1.27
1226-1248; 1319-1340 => 1.24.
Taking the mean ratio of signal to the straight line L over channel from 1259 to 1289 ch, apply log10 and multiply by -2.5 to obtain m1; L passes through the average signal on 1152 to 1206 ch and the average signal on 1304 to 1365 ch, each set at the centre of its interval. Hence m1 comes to 0.14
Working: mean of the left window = 4.31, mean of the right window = 5.3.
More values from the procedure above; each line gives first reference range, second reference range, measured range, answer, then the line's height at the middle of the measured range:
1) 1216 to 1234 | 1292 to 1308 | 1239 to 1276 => 0.07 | 4.63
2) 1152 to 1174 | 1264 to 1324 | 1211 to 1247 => -0.10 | 4.2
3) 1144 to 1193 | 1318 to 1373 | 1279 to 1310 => 0.07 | 4.87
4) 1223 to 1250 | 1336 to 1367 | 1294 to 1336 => -0.04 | 4.97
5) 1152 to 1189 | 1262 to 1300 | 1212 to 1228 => -0.18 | 4.1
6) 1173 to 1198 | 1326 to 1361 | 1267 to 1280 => 0.15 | 4.93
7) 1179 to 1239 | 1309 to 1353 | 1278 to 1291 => 0.20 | 5.12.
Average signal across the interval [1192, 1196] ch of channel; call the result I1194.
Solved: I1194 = 4.93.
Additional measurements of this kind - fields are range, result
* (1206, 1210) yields 5.68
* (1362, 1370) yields 5.18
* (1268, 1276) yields 4.31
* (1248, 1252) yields 4.26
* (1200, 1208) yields 5.64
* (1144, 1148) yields 3.26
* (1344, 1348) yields 5.24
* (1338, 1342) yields 5.35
